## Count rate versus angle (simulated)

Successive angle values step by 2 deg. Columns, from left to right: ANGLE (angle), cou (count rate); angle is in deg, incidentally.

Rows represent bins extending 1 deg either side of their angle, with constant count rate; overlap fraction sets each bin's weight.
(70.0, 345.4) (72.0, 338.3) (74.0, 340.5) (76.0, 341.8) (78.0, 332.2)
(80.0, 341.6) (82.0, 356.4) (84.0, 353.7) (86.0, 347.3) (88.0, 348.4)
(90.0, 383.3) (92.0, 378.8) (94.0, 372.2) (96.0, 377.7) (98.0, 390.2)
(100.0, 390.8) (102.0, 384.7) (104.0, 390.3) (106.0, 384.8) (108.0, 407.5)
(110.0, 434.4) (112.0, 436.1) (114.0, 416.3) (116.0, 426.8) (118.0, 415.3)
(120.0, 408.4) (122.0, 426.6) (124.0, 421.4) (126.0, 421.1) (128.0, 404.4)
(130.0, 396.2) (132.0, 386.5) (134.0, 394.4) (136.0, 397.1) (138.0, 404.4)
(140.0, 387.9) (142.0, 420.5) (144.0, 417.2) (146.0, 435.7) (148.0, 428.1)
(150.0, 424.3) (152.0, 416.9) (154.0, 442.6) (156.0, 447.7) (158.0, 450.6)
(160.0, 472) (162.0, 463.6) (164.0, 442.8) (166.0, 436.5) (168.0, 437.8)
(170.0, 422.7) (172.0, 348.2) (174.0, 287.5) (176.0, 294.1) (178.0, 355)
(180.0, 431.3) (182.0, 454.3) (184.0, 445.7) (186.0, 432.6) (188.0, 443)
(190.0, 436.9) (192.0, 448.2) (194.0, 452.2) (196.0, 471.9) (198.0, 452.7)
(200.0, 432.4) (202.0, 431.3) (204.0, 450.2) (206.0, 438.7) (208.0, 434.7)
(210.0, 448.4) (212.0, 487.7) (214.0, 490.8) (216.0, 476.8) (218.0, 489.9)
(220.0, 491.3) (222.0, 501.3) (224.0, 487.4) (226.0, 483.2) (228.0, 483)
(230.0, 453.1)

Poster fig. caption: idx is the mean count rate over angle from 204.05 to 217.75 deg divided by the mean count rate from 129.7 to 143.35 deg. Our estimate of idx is 1.16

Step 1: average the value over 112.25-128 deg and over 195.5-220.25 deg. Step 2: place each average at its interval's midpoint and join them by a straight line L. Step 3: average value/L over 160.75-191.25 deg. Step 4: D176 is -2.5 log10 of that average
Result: 0.09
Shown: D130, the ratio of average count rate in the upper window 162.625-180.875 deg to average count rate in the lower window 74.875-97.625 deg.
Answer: 1.1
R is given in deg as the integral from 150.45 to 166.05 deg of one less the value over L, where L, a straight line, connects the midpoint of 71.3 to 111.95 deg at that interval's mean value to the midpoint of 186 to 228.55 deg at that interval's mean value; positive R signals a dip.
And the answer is -0.8 deg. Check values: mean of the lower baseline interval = 372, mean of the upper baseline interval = 462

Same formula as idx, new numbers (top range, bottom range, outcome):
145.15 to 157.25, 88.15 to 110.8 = 1.11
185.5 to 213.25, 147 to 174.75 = 1.06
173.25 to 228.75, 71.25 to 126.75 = 1.16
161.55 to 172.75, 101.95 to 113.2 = 1.04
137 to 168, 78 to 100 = 1.19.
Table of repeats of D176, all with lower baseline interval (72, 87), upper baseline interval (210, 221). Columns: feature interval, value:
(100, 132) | -0.078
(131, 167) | -0.026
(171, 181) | 0.278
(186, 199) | 0.026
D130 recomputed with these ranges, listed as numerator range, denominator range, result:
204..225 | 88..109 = 1.23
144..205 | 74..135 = 1.10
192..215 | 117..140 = 1.12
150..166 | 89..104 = 1.16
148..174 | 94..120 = 1.06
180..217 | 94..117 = 1.12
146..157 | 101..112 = 1.07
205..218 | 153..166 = 1.03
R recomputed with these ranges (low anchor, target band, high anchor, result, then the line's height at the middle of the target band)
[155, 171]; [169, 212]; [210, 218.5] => 4.1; 465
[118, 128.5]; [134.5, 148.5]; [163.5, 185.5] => -0.1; 409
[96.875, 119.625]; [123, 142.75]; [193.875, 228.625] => 0.8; 421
